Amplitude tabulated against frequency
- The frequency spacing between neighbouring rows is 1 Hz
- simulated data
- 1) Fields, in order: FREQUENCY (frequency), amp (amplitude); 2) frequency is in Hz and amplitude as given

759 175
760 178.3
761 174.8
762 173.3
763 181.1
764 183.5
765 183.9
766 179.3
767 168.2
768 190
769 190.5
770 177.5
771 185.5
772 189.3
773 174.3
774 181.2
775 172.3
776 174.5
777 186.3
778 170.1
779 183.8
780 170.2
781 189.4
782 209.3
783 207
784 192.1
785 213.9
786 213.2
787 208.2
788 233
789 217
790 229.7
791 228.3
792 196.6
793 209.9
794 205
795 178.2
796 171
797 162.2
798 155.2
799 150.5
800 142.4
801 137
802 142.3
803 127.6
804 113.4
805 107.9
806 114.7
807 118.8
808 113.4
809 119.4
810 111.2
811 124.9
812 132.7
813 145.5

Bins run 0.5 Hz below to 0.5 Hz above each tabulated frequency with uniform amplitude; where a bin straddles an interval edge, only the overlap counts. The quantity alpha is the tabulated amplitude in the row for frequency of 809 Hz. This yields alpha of 119.4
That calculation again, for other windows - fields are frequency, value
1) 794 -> 205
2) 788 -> 233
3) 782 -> 209.3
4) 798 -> 155.2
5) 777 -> 186.3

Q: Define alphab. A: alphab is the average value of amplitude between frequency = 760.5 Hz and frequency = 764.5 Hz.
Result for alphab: 178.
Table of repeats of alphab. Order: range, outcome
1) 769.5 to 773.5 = 182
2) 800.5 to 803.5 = 136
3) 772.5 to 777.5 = 178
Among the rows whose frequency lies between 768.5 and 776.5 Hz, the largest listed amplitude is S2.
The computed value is 190.5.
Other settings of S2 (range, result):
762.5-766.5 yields 183.9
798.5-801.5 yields 150.5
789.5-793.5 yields 229.7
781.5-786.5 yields 213.9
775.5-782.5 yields 209.3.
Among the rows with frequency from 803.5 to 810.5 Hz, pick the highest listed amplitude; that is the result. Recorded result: 119.4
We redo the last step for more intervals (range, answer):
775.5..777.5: 186.3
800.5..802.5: 142.3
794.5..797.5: 178.2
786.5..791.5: 233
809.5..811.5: 124.9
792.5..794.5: 209.9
